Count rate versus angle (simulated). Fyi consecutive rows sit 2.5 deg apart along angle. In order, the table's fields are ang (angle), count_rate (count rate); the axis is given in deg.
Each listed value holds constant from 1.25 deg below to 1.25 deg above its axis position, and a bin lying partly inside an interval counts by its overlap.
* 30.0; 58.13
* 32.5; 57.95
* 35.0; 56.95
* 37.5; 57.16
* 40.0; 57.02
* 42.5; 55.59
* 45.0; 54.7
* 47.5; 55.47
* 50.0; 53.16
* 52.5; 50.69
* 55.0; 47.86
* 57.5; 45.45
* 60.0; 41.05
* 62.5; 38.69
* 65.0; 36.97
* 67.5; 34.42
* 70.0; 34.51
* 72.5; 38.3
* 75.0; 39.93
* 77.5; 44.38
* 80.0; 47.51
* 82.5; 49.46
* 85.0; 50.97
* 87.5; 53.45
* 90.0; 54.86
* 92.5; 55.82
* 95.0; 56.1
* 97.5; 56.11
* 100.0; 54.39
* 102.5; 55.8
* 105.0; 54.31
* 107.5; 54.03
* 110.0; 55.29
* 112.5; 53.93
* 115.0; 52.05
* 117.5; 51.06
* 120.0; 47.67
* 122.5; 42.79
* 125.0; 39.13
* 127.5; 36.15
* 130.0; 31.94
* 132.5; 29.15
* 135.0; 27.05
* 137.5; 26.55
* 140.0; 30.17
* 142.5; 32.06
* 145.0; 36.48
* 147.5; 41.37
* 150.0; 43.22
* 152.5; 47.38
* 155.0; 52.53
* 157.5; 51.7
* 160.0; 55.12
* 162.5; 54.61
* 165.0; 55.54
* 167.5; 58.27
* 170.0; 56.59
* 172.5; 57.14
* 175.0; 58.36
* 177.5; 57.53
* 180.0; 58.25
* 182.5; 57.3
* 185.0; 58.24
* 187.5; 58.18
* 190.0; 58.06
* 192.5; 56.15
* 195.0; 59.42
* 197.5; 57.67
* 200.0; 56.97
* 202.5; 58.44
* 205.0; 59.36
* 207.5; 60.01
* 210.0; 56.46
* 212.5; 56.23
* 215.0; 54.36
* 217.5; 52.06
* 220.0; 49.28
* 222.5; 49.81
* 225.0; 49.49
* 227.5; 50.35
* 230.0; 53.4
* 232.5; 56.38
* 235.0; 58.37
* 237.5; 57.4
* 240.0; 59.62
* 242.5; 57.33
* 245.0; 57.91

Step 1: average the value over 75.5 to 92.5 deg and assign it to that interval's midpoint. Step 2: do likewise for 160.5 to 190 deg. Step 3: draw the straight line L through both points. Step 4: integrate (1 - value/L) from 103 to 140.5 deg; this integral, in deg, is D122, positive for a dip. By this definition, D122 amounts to 7.3 deg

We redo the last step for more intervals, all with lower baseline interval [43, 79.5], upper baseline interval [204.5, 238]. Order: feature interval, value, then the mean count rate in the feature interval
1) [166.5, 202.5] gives -4.0 deg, 57.7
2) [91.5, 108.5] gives -3.1 deg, 55.2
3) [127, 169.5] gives 6.7 deg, 42.1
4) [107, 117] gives -1.3 deg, 53.6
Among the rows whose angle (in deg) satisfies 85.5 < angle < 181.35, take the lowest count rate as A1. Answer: 26.55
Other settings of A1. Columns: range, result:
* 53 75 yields 34.42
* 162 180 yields 54.61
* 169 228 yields 49.28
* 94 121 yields 47.67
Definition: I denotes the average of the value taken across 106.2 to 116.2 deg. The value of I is 53.8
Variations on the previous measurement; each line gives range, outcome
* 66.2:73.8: 35.8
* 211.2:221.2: 53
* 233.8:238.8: 57.9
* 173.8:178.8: 57.9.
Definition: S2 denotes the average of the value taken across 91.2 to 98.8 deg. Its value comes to 56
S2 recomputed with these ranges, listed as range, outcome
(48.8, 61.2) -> 47.6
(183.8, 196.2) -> 58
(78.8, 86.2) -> 49.3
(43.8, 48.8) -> 55.1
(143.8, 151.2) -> 40.4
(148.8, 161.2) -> 50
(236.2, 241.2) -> 58.5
